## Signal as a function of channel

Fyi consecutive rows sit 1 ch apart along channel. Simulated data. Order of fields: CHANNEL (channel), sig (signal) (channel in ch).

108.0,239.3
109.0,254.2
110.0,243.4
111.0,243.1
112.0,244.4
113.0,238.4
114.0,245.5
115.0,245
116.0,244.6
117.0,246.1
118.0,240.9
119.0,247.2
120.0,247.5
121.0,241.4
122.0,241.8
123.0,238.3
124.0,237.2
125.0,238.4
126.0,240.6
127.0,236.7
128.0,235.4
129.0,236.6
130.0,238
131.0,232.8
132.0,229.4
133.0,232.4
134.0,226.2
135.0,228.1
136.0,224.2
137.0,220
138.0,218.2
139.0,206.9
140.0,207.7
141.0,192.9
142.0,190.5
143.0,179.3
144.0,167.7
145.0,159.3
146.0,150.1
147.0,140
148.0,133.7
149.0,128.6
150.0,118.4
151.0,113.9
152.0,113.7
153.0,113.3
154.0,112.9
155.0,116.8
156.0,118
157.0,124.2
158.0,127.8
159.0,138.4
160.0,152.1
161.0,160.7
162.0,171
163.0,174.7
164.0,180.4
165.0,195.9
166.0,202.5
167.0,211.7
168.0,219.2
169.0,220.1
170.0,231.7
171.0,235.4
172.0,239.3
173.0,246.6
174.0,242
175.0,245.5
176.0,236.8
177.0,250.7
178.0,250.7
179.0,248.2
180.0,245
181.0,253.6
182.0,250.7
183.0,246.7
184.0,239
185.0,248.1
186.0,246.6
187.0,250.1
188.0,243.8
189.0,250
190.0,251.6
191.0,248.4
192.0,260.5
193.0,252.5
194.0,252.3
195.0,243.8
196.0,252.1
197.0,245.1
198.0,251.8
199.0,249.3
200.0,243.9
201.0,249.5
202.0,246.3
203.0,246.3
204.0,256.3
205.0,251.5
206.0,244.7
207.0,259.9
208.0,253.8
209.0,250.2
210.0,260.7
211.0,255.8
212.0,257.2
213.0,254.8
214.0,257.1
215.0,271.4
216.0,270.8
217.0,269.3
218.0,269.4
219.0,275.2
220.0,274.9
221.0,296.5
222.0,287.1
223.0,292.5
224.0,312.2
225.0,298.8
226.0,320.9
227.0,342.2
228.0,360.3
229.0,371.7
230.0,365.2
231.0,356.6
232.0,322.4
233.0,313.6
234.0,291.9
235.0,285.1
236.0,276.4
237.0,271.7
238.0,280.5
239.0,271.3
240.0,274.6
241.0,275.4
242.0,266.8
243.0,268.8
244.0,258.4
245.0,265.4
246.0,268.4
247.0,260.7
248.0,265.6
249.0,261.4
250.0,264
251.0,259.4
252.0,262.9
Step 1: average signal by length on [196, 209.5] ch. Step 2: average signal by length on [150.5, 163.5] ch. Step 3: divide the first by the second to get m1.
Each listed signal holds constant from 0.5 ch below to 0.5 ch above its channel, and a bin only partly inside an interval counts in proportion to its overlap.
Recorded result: 1.87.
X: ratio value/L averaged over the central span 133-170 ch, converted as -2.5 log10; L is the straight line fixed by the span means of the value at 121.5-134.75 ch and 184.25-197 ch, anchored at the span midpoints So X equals 0.38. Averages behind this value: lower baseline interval 236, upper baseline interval 250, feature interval 170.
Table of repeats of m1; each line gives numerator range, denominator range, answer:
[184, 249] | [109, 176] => 1.35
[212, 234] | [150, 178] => 1.67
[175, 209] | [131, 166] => 1.48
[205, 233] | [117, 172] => 1.51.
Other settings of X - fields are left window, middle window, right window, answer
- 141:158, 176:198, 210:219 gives -0.19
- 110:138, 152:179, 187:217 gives 0.29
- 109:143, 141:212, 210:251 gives 0.23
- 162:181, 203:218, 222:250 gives 0.04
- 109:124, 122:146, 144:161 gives -0.15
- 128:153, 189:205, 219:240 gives 0.06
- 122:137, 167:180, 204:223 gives 0.05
